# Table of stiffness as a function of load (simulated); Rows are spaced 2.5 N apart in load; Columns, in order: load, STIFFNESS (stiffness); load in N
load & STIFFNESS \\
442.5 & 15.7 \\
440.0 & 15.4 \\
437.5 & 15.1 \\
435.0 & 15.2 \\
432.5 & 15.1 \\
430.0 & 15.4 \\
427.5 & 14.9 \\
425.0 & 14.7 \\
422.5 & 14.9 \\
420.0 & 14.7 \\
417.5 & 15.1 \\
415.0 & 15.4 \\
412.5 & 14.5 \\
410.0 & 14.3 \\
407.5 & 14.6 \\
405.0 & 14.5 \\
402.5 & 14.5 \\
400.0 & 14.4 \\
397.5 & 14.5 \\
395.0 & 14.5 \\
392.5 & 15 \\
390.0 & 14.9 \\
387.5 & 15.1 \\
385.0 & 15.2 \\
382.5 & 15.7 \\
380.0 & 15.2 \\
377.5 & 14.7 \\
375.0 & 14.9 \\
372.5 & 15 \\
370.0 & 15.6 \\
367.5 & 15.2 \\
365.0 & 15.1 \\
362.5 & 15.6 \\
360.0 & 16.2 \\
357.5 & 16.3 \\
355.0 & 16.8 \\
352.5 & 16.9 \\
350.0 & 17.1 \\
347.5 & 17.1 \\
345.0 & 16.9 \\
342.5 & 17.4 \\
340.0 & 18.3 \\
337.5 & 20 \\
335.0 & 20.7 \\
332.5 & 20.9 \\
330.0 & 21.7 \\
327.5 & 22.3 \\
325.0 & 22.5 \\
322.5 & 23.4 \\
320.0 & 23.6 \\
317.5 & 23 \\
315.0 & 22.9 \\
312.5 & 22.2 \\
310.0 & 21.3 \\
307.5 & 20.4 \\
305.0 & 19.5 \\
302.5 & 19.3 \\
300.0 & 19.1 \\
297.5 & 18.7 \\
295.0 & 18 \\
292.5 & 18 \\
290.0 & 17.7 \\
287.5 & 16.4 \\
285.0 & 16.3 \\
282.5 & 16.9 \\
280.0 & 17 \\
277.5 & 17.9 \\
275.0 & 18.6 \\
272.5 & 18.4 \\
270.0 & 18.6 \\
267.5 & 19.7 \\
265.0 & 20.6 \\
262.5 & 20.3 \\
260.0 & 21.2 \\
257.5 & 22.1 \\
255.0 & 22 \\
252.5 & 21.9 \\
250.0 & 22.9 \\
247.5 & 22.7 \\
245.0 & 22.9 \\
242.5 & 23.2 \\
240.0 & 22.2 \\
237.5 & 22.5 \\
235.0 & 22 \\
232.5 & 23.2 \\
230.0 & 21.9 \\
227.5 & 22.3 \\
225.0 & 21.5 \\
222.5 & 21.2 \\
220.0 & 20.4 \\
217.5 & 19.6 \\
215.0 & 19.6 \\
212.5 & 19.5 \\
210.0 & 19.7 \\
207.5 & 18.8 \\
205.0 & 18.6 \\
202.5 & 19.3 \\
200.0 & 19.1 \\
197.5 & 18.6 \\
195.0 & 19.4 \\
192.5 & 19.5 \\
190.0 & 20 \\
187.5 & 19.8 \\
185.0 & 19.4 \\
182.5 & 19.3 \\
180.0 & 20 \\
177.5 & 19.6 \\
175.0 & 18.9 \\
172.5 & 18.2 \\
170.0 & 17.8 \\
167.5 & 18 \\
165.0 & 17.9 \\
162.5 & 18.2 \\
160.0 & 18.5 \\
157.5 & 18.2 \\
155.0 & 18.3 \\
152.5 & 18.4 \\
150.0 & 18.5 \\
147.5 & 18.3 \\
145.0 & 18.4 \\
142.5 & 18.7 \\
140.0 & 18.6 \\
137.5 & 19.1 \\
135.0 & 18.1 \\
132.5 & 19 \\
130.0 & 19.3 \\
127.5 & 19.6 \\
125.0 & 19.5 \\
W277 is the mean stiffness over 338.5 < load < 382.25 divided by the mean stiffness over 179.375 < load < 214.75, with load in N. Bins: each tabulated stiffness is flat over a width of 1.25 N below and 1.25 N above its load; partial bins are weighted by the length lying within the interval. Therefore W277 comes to 0.83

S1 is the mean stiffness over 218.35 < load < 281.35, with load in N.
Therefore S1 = 21.1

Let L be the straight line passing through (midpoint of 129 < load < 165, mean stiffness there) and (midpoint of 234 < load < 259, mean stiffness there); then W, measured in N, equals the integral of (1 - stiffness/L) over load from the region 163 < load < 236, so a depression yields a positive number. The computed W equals 3.0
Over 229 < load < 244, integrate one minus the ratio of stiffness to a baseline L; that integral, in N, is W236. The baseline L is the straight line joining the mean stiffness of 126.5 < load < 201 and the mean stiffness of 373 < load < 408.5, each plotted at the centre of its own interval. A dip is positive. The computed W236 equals -4.25 N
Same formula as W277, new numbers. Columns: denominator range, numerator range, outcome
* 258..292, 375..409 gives 0.80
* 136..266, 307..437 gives 0.85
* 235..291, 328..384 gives 0.85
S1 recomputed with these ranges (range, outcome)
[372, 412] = 14.8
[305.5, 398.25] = 18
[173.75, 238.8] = 20.1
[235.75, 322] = 20.3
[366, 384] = 15.2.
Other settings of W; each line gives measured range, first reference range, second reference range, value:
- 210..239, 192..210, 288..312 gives -3.2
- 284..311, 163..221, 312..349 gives 2.4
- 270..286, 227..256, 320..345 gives 3.1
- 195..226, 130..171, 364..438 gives -3.6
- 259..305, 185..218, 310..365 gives 2.3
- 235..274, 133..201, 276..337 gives -3.8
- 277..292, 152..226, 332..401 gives 0.5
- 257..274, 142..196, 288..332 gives 0.1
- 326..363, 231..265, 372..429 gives -1.7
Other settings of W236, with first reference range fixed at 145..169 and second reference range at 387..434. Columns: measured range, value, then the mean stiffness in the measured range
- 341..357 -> -1.4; 17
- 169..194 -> -1.9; 19.3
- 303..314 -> -3.1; 20.8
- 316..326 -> -4.4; 23.1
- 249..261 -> -3.6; 22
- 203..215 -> -1.1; 19.2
